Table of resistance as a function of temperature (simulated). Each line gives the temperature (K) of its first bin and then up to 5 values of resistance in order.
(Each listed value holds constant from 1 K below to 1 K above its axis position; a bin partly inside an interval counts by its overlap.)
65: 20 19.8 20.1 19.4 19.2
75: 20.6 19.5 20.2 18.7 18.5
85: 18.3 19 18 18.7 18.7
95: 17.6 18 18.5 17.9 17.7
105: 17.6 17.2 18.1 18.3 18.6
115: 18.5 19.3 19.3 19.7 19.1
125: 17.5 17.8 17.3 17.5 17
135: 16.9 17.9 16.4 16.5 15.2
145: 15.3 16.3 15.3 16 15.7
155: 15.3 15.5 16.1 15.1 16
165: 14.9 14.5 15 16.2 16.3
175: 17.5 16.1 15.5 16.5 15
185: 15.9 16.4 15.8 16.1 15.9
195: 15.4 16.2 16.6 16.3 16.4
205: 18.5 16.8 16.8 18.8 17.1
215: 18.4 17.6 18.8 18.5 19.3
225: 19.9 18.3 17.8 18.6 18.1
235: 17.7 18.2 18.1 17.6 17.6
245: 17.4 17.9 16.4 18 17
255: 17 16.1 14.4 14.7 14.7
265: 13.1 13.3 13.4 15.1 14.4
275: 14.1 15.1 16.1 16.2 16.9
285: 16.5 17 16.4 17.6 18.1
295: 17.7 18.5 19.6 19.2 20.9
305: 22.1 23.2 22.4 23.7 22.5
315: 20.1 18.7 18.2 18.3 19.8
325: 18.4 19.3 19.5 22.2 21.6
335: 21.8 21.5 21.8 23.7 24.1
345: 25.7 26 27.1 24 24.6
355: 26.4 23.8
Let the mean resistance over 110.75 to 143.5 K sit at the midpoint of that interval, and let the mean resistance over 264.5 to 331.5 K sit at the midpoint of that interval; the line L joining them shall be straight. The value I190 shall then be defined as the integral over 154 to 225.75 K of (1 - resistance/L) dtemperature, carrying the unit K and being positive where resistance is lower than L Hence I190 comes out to 5.6 K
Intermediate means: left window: 17.8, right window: 18.2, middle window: 16.6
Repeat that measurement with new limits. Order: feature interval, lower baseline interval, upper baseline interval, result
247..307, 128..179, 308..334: 8.1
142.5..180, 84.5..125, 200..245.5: 5.1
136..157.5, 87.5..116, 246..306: 2.1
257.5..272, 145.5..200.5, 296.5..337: 3.6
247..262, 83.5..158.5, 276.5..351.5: 2.4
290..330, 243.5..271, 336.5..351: 1.9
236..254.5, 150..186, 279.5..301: -0.8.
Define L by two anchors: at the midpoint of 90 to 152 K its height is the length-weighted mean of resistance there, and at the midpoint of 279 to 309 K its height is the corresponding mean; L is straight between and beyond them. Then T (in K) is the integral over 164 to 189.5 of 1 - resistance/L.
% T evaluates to 3.00 K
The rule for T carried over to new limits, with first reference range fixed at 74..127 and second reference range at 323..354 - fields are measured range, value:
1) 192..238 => 6.5 K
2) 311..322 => 1.2 K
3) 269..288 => 5.3 K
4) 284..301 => 3.2 K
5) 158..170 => 2.7 K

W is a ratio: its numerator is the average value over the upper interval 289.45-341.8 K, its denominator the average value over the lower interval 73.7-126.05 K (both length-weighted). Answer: 1.1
